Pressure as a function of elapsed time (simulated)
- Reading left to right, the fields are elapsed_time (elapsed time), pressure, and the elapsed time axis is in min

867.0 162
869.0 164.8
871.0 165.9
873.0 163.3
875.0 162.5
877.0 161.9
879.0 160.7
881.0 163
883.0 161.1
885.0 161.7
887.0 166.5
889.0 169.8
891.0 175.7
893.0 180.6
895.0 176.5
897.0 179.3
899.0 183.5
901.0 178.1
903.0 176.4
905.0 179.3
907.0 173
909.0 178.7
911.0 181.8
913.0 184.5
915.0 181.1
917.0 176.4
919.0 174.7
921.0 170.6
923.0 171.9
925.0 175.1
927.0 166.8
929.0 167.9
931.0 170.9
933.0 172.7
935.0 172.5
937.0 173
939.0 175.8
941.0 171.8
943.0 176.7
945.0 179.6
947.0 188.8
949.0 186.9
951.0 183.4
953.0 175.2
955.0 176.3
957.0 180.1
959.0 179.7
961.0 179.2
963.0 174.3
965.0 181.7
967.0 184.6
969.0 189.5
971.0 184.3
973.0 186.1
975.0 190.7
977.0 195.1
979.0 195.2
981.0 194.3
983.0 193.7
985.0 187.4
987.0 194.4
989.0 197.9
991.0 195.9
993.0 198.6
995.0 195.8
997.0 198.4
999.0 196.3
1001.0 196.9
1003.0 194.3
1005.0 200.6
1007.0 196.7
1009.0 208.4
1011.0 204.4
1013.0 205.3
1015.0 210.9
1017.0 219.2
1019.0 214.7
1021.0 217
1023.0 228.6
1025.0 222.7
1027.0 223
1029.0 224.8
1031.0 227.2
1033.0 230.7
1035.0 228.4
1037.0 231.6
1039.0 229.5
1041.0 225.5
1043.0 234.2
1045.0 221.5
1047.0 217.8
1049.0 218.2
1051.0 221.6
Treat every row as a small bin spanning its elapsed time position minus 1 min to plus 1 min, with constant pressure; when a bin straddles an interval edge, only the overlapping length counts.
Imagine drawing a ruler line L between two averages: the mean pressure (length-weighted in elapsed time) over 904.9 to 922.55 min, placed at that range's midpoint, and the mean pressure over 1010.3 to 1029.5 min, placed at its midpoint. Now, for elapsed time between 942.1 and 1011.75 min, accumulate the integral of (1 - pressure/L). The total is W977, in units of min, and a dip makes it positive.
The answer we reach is 3.9 min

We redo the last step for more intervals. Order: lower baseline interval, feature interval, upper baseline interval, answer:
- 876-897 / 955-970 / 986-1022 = 0.7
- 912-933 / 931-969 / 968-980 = 0.8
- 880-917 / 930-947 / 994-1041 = 1.2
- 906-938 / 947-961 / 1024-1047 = 0.6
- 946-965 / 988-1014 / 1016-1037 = 1.1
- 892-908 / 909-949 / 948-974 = 0.9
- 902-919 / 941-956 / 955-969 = 0.0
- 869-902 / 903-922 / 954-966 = -0.6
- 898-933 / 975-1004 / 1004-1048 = 1.4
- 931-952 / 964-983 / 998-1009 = -0.1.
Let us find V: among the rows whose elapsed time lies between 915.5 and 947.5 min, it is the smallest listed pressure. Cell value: 166.8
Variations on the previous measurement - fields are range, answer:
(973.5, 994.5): 187.4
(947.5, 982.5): 174.3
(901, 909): 173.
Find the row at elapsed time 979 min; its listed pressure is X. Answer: 195.2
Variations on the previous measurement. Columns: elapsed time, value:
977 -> 195.1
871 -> 165.9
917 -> 176.4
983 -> 193.7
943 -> 176.7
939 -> 175.8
